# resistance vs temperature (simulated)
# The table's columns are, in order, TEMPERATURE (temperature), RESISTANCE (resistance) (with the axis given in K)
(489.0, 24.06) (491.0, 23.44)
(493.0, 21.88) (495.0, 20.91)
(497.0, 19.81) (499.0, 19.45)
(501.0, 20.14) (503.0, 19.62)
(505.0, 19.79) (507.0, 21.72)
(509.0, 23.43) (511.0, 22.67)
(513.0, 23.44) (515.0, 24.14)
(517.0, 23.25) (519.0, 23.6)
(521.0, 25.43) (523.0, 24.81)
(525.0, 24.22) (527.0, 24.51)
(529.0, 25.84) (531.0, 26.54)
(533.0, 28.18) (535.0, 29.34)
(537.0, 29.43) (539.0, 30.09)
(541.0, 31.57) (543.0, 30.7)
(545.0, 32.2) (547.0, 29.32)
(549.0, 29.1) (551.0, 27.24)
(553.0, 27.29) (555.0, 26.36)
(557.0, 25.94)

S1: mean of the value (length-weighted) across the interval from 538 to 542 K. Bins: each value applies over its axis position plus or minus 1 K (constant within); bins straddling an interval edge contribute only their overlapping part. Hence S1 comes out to 30.8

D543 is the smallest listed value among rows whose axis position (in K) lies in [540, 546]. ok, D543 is 30.7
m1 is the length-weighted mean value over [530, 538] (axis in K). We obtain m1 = 28.4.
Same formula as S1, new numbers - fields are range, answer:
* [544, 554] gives 29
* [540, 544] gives 31.1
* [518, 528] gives 24.5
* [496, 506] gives 19.8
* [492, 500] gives 20.5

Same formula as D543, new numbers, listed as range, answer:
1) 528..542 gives 25.84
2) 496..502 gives 19.45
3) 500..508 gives 19.62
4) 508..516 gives 22.67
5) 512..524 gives 23.25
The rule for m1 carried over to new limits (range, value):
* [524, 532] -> 25.3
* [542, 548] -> 30.7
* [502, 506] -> 19.7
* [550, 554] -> 27.3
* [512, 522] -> 24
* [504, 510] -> 21.6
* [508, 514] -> 23.2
